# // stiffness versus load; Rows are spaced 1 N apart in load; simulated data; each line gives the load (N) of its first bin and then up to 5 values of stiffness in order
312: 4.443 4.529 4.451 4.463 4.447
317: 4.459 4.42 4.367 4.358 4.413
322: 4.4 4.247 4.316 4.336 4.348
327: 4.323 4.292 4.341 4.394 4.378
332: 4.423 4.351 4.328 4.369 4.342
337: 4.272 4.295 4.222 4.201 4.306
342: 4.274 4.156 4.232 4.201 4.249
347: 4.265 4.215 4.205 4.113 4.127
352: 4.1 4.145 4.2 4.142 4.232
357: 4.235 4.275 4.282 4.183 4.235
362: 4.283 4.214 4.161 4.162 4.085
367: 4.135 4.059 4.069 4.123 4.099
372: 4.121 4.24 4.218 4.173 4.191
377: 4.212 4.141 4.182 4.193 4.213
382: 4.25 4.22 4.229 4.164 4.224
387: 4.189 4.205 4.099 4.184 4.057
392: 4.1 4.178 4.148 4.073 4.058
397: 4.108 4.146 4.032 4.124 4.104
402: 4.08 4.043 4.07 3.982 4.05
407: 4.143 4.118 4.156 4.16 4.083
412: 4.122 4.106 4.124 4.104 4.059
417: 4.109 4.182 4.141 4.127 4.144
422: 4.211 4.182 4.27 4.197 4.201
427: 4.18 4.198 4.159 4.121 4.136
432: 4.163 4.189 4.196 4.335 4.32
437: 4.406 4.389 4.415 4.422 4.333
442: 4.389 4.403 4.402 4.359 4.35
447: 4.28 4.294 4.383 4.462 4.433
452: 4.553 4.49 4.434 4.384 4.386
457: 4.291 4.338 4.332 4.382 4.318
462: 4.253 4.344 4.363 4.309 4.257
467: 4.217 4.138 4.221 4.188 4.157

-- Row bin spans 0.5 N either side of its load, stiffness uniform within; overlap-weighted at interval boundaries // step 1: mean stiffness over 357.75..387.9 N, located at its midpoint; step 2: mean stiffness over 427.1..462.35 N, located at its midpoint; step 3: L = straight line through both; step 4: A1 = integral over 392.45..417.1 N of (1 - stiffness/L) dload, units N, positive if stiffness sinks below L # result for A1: 0.9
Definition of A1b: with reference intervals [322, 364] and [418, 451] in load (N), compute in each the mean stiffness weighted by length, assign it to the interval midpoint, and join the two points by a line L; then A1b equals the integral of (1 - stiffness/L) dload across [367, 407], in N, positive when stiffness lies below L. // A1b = 1.2 N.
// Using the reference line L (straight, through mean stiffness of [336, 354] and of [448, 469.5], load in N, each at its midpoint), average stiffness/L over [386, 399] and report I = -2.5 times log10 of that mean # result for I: 0.04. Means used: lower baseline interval 4.21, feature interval 4.13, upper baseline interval 4.35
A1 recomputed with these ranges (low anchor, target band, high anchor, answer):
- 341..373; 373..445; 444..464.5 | 1.73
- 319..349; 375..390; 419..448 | 0.32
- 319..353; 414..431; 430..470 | 0.63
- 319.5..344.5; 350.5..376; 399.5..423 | 0.38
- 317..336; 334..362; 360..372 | 0.10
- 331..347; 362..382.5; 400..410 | 0.10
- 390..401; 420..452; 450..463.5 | 0.00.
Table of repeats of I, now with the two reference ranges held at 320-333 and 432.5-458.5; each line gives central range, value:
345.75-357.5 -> 0.04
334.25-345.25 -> 0.02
